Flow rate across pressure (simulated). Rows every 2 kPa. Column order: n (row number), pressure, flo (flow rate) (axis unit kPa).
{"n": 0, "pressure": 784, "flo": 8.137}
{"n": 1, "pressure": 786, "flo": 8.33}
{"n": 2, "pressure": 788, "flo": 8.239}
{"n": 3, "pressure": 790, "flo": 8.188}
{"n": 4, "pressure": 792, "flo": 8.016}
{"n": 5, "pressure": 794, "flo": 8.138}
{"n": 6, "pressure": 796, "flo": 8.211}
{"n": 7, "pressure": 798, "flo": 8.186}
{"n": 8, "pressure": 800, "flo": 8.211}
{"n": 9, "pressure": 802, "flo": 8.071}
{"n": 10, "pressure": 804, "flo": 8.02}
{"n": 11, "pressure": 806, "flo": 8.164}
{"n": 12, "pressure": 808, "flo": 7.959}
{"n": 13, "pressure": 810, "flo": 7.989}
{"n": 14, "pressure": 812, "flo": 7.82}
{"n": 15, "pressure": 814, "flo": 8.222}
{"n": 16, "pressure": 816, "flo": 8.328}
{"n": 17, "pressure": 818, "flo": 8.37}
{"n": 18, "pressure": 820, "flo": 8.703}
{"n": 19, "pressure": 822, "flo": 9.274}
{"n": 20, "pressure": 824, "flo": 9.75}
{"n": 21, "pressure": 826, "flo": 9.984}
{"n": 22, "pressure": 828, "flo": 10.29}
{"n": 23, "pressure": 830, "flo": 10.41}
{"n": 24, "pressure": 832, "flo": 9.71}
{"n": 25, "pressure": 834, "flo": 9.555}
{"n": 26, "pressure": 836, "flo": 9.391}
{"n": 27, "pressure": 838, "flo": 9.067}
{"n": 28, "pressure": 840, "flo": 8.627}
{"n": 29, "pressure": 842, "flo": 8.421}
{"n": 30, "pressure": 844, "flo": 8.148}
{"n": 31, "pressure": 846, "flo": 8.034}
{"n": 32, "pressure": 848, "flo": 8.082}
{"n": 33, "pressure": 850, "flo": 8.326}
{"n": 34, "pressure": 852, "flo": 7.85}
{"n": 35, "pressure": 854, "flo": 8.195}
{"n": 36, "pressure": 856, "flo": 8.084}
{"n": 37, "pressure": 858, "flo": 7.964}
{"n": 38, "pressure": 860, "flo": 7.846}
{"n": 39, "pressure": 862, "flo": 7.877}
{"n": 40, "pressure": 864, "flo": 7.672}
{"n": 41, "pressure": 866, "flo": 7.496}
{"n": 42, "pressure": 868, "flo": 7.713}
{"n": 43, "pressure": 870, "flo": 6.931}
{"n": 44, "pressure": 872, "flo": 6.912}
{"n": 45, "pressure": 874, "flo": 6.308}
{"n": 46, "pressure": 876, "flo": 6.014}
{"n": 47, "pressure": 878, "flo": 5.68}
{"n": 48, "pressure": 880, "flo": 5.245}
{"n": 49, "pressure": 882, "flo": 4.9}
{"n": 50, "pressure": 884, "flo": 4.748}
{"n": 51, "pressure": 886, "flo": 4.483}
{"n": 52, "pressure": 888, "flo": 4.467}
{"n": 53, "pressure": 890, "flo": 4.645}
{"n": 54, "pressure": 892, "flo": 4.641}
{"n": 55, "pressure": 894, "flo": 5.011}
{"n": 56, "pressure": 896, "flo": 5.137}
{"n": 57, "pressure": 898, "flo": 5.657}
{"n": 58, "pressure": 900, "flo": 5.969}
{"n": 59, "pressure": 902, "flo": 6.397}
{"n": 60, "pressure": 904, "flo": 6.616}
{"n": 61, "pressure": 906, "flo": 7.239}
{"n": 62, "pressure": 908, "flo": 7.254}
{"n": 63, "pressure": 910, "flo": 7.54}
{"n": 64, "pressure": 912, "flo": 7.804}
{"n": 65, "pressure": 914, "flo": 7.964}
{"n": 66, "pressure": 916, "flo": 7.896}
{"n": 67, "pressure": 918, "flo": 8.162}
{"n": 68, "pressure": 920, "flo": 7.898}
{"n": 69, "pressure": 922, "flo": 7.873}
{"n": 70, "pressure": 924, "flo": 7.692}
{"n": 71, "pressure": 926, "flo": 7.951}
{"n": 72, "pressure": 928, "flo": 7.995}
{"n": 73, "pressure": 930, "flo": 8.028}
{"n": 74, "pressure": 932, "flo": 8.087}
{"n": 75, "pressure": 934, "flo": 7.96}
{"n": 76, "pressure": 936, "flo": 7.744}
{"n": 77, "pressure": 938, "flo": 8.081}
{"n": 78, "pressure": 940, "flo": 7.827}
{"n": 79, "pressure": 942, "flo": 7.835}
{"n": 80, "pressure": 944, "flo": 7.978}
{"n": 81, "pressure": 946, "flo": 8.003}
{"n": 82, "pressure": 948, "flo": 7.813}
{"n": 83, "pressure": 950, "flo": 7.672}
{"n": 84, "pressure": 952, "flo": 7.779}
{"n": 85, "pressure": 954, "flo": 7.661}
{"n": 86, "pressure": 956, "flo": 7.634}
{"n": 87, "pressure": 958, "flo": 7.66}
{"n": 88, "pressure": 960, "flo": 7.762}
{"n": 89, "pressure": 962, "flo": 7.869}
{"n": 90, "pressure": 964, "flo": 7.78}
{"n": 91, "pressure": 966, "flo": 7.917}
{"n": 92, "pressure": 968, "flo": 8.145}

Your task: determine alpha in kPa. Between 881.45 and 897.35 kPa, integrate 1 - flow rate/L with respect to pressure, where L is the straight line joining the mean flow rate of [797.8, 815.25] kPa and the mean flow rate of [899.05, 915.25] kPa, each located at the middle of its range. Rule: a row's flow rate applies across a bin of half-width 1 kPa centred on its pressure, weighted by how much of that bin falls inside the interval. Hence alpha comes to 5.5 kPa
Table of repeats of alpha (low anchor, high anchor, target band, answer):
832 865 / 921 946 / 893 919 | 4.0 kPa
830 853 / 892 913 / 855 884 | 3.2 kPa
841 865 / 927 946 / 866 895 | 8.7 kPa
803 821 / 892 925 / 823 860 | -5.0 kPa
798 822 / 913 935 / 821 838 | -3.3 kPa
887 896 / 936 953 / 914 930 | -3.4 kPa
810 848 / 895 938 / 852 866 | 0.9 kPa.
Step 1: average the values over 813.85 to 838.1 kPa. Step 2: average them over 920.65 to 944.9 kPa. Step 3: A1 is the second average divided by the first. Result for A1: 0.85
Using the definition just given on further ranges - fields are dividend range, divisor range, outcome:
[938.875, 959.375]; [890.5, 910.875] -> 1.28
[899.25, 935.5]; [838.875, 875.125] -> 0.97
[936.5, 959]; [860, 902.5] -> 1.32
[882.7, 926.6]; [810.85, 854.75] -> 0.73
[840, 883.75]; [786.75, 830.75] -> 0.85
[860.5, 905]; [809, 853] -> 0.67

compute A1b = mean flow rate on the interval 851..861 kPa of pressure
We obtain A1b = 7.99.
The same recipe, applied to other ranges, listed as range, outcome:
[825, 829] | 10.1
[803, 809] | 8.05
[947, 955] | 7.73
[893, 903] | 5.63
